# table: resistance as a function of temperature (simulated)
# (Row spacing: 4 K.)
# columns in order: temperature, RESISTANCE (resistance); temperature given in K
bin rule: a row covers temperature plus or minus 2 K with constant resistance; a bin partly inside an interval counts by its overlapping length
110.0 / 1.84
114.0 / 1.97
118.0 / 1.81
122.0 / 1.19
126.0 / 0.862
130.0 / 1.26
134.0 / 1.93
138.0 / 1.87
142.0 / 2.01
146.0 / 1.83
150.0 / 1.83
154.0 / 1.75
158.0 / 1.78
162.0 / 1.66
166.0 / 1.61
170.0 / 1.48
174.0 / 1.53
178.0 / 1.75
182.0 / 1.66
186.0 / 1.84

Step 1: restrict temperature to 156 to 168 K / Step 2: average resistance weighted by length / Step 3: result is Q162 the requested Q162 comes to 1.68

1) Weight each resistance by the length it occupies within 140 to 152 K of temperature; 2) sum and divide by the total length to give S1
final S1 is 1.89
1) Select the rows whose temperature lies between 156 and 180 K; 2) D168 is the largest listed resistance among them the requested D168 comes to 1.78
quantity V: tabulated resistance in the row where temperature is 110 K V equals 1.84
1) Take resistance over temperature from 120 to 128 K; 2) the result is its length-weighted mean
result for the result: 1.03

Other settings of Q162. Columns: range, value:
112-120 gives 1.89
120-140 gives 1.42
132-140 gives 1.9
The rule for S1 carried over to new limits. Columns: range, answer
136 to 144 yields 1.94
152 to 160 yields 1.77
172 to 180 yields 1.64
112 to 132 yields 1.42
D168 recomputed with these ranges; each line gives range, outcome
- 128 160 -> 2.01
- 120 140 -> 1.93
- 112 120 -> 1.97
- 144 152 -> 1.83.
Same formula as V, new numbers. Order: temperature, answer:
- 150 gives 1.83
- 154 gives 1.75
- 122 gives 1.19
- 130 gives 1.26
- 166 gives 1.61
